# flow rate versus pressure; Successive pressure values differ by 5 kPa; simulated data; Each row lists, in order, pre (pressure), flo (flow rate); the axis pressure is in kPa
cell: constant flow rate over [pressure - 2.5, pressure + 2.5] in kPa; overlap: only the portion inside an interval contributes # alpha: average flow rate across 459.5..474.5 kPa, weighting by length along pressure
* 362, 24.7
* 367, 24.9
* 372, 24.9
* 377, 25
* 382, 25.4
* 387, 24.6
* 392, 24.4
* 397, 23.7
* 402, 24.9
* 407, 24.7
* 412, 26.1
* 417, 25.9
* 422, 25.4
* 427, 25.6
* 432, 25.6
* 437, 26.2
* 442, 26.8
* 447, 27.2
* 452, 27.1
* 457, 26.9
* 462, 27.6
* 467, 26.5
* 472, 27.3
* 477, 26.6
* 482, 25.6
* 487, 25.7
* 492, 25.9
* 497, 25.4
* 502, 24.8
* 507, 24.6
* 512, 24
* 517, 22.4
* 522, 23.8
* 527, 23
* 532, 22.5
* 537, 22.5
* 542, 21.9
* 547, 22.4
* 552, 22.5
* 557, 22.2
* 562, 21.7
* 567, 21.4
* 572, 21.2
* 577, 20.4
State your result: 27.1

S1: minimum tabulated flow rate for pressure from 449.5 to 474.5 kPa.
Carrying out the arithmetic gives 26.5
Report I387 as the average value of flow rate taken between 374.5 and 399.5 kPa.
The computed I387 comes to 24.6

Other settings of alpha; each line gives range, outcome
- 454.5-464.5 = 27.2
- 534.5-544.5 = 22.2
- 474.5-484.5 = 26.1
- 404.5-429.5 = 25.5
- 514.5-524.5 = 23.1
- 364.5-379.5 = 24.9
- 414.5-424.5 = 25.6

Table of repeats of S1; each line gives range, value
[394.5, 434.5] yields 23.7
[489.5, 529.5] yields 22.4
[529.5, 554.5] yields 21.9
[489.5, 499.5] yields 25.4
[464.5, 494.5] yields 25.6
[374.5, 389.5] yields 24.6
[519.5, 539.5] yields 22.5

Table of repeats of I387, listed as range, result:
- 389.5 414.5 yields 24.8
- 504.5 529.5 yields 23.6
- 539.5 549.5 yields 22.1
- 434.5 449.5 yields 26.7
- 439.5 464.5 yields 27.1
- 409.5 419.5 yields 26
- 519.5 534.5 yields 23.1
